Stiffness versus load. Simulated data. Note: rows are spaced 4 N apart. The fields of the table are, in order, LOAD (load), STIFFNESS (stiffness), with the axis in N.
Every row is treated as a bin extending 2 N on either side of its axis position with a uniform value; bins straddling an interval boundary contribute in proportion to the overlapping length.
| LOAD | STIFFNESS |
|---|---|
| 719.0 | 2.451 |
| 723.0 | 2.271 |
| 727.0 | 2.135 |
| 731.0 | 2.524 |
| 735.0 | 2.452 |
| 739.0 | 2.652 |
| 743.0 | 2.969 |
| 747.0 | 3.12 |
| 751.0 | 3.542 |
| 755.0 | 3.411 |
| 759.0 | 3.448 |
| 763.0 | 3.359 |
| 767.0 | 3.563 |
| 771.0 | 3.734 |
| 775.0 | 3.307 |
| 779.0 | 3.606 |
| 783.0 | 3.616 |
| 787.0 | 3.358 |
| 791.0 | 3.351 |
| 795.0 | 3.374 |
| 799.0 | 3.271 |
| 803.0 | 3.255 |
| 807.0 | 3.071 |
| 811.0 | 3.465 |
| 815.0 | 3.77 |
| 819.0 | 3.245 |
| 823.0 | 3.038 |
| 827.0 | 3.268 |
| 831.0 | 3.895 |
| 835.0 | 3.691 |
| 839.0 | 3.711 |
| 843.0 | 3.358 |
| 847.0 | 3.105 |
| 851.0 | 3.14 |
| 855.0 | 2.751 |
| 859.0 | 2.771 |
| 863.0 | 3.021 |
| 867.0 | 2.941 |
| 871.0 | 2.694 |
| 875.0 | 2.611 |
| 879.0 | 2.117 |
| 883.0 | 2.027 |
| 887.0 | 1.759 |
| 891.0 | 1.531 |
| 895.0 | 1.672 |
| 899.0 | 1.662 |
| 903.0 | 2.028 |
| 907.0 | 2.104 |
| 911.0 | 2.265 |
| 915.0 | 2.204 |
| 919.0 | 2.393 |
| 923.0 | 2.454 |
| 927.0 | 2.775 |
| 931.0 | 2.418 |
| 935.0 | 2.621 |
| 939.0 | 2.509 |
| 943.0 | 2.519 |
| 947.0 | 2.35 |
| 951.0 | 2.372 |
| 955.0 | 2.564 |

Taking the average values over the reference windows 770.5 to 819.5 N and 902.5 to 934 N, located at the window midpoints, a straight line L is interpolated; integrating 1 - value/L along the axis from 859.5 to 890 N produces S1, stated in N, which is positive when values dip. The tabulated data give 3.4 N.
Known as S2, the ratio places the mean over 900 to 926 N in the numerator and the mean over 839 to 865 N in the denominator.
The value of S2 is 0.73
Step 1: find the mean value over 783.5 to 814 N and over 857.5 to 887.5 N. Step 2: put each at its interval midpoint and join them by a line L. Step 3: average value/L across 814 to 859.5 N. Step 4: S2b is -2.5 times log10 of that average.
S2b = -0.14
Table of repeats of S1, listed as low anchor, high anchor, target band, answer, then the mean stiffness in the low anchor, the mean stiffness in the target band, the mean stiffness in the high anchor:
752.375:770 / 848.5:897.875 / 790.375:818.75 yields -2.8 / 3.47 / 3.36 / 2.41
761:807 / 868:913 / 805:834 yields -4.3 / 3.42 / 3.4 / 2.06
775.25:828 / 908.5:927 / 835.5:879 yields -1.5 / 3.36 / 2.99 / 2.37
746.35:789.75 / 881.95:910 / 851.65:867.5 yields -4.1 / 3.47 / 2.89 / 1.83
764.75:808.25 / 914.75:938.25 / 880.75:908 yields 8.9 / 3.42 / 1.82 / 2.5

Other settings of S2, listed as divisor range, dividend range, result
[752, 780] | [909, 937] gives 0.70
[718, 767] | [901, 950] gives 0.82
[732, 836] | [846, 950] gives 0.72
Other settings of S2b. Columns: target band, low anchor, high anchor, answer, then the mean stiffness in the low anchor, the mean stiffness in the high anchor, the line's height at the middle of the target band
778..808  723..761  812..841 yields -0.034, 2.88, 3.52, 3.26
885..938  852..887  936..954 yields 0.166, 2.58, 2.45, 2.51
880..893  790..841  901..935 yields 0.433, 3.42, 2.35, 2.68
